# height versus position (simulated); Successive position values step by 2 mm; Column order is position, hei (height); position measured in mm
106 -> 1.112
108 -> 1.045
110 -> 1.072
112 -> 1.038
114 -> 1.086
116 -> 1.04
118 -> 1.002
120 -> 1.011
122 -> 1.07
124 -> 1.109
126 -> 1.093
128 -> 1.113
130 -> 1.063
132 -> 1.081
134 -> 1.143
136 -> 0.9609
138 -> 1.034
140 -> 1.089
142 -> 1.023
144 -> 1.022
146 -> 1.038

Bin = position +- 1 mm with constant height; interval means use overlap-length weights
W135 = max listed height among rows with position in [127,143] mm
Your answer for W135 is 1.143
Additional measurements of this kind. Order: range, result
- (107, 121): 1.086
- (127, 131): 1.113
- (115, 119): 1.04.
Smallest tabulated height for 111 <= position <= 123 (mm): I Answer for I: 1.002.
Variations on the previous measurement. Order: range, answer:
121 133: 1.063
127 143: 0.9609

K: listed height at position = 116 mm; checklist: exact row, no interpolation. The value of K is 1.04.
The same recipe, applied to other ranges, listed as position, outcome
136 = 0.9609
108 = 1.045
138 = 1.034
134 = 1.143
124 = 1.109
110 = 1.072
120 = 1.011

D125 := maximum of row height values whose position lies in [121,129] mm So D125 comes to 1.113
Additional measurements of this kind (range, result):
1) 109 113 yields 1.072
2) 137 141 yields 1.089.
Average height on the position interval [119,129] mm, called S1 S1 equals 1.08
